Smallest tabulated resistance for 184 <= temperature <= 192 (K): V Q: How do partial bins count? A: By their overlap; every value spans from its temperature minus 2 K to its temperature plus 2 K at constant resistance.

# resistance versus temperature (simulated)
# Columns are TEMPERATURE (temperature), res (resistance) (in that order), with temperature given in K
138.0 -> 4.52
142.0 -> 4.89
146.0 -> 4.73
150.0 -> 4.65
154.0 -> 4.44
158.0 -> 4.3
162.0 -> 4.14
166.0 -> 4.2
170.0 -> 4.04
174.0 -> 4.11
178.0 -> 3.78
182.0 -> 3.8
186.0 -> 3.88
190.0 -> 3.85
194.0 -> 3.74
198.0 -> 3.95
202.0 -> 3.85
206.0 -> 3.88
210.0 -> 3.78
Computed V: 3.85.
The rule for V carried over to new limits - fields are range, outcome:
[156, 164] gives 4.14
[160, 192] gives 3.78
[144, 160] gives 4.3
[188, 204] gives 3.74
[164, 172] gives 4.04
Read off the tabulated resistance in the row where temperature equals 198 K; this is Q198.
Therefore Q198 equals 3.95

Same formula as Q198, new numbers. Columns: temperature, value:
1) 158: 4.3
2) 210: 3.78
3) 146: 4.73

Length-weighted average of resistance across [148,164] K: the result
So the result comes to 4.38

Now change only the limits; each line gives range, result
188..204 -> 3.85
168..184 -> 3.93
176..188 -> 3.82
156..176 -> 4.16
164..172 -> 4.12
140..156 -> 4.68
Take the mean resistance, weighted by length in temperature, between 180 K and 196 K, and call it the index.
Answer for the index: 3.82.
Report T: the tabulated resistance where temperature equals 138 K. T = 4.52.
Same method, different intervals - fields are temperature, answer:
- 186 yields 3.88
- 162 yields 4.14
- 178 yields 3.78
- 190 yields 3.85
